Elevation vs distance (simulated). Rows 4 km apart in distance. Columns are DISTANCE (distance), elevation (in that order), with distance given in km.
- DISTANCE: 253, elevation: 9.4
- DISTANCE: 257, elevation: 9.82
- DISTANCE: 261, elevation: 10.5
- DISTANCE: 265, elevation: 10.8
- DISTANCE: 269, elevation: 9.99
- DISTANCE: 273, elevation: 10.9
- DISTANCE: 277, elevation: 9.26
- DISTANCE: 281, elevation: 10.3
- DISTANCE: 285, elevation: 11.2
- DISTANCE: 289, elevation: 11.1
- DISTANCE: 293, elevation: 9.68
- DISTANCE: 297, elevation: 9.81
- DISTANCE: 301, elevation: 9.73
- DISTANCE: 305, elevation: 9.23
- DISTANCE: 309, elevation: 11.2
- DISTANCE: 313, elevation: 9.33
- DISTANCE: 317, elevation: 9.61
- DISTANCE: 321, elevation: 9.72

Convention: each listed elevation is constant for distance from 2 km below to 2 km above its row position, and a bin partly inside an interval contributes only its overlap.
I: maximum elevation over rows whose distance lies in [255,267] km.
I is 10.8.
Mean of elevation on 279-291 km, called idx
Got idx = 10.9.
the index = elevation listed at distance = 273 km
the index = 10.9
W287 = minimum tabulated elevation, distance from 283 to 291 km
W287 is 11.1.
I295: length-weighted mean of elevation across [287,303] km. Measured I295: 10.1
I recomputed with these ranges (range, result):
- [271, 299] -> 11.2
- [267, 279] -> 10.9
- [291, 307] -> 9.81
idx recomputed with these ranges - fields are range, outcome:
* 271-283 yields 10.2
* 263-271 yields 10.4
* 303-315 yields 9.92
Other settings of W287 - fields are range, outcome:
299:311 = 9.23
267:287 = 9.26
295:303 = 9.73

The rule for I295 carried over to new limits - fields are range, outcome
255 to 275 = 10.4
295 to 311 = 9.99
